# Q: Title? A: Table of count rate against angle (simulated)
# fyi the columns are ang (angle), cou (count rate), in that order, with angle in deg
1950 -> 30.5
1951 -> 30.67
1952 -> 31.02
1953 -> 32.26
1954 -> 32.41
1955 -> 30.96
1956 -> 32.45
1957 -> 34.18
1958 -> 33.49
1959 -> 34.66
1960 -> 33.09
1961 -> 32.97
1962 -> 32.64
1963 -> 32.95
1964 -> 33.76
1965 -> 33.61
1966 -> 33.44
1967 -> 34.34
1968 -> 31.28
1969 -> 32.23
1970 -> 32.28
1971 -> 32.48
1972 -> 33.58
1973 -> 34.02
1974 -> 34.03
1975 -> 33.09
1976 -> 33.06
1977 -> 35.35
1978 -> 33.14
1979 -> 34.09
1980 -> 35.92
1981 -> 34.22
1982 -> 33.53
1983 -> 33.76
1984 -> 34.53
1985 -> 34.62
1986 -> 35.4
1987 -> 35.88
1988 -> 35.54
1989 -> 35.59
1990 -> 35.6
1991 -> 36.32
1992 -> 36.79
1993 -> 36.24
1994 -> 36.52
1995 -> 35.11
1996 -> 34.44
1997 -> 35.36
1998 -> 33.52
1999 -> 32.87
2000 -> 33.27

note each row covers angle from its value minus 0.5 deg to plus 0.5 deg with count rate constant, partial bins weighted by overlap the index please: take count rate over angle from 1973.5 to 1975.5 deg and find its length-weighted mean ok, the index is 33.6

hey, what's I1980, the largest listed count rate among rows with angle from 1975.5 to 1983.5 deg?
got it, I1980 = 35.92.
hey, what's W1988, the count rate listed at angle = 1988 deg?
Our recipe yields 35.54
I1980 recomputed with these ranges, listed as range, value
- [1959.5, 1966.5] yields 33.76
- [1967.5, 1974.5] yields 34.03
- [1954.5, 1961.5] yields 34.66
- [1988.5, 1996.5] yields 36.79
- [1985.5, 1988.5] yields 35.88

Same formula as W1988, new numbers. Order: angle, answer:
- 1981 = 34.22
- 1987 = 35.88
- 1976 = 33.06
